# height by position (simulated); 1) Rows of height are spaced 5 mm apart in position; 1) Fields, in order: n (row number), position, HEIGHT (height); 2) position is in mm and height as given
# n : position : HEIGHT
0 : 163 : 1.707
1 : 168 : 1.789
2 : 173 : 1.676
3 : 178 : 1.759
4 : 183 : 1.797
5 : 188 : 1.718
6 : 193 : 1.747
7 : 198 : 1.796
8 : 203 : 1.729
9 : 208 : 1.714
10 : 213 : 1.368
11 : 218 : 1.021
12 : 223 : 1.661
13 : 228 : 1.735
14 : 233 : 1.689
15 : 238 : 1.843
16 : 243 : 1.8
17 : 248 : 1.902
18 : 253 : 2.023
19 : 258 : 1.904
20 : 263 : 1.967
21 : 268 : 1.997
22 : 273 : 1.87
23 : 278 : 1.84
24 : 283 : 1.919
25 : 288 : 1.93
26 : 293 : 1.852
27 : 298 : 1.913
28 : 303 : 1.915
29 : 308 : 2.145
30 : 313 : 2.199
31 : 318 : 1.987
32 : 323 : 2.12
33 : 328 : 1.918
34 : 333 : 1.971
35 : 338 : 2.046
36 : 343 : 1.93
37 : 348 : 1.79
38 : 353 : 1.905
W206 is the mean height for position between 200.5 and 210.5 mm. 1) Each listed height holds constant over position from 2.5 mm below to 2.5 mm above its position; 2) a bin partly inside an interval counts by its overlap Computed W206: 1.72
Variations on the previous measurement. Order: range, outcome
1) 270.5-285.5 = 1.88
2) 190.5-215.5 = 1.67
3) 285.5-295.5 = 1.89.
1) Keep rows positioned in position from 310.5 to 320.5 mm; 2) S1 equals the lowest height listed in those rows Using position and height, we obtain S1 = 1.987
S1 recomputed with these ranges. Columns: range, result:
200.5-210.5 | 1.714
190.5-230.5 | 1.021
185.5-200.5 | 1.718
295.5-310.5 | 1.913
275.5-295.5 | 1.84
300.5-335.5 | 1.915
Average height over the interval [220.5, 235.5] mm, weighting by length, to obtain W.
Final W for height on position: 1.7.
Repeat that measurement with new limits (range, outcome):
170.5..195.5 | 1.74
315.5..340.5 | 2.01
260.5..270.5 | 1.98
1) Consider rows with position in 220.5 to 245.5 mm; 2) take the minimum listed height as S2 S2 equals 1.661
